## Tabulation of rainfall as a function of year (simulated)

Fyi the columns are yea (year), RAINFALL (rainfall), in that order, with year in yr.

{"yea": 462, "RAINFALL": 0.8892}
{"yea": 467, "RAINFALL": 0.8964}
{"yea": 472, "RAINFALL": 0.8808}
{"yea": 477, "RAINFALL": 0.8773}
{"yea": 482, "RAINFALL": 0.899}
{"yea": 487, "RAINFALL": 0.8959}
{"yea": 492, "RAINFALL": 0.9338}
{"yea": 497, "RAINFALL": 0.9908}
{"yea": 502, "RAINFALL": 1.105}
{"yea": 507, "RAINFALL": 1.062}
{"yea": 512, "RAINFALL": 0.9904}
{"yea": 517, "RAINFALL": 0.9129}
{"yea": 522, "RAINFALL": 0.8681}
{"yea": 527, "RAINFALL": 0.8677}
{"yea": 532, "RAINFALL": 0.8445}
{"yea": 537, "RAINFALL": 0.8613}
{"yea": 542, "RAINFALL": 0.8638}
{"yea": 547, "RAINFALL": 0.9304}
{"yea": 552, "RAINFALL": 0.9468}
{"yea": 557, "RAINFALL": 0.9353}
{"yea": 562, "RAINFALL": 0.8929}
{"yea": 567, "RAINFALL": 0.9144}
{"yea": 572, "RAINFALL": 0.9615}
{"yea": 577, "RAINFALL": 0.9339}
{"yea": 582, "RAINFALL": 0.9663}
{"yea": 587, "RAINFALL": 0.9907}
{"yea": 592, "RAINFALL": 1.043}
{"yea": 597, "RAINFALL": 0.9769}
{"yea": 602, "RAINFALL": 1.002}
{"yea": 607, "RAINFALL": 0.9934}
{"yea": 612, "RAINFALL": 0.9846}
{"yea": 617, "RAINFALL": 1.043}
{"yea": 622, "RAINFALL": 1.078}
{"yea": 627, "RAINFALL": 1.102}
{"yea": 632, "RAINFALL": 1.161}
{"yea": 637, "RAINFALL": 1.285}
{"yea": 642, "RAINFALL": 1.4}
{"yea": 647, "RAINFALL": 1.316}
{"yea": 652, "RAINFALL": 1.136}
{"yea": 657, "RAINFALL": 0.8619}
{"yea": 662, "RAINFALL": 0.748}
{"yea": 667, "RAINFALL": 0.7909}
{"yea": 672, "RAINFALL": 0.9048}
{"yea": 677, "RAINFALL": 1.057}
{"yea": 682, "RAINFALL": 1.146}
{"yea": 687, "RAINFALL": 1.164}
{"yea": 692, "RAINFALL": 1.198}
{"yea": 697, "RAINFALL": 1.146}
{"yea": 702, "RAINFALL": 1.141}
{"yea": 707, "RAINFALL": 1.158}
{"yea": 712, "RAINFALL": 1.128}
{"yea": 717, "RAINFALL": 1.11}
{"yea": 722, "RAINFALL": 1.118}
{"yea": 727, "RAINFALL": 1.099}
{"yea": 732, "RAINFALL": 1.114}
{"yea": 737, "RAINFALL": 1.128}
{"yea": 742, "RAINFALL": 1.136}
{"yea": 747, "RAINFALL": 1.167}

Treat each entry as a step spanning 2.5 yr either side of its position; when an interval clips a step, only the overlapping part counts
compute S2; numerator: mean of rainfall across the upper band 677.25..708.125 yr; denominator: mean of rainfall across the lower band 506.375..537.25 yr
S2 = 1.3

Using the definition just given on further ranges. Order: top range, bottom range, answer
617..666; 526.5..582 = 1.22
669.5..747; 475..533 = 1.19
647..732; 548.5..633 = 1.07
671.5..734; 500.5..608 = 1.18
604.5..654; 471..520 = 1.20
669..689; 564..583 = 1.13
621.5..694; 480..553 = 1.17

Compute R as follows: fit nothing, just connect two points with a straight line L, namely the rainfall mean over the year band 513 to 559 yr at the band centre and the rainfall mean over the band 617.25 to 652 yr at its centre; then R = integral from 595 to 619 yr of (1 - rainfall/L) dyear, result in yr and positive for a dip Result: 2.55 yr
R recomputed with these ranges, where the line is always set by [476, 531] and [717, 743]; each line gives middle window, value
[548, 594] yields 2.04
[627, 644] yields -3.36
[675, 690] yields -0.64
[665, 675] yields 1.96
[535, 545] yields 1.10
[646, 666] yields 1.58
